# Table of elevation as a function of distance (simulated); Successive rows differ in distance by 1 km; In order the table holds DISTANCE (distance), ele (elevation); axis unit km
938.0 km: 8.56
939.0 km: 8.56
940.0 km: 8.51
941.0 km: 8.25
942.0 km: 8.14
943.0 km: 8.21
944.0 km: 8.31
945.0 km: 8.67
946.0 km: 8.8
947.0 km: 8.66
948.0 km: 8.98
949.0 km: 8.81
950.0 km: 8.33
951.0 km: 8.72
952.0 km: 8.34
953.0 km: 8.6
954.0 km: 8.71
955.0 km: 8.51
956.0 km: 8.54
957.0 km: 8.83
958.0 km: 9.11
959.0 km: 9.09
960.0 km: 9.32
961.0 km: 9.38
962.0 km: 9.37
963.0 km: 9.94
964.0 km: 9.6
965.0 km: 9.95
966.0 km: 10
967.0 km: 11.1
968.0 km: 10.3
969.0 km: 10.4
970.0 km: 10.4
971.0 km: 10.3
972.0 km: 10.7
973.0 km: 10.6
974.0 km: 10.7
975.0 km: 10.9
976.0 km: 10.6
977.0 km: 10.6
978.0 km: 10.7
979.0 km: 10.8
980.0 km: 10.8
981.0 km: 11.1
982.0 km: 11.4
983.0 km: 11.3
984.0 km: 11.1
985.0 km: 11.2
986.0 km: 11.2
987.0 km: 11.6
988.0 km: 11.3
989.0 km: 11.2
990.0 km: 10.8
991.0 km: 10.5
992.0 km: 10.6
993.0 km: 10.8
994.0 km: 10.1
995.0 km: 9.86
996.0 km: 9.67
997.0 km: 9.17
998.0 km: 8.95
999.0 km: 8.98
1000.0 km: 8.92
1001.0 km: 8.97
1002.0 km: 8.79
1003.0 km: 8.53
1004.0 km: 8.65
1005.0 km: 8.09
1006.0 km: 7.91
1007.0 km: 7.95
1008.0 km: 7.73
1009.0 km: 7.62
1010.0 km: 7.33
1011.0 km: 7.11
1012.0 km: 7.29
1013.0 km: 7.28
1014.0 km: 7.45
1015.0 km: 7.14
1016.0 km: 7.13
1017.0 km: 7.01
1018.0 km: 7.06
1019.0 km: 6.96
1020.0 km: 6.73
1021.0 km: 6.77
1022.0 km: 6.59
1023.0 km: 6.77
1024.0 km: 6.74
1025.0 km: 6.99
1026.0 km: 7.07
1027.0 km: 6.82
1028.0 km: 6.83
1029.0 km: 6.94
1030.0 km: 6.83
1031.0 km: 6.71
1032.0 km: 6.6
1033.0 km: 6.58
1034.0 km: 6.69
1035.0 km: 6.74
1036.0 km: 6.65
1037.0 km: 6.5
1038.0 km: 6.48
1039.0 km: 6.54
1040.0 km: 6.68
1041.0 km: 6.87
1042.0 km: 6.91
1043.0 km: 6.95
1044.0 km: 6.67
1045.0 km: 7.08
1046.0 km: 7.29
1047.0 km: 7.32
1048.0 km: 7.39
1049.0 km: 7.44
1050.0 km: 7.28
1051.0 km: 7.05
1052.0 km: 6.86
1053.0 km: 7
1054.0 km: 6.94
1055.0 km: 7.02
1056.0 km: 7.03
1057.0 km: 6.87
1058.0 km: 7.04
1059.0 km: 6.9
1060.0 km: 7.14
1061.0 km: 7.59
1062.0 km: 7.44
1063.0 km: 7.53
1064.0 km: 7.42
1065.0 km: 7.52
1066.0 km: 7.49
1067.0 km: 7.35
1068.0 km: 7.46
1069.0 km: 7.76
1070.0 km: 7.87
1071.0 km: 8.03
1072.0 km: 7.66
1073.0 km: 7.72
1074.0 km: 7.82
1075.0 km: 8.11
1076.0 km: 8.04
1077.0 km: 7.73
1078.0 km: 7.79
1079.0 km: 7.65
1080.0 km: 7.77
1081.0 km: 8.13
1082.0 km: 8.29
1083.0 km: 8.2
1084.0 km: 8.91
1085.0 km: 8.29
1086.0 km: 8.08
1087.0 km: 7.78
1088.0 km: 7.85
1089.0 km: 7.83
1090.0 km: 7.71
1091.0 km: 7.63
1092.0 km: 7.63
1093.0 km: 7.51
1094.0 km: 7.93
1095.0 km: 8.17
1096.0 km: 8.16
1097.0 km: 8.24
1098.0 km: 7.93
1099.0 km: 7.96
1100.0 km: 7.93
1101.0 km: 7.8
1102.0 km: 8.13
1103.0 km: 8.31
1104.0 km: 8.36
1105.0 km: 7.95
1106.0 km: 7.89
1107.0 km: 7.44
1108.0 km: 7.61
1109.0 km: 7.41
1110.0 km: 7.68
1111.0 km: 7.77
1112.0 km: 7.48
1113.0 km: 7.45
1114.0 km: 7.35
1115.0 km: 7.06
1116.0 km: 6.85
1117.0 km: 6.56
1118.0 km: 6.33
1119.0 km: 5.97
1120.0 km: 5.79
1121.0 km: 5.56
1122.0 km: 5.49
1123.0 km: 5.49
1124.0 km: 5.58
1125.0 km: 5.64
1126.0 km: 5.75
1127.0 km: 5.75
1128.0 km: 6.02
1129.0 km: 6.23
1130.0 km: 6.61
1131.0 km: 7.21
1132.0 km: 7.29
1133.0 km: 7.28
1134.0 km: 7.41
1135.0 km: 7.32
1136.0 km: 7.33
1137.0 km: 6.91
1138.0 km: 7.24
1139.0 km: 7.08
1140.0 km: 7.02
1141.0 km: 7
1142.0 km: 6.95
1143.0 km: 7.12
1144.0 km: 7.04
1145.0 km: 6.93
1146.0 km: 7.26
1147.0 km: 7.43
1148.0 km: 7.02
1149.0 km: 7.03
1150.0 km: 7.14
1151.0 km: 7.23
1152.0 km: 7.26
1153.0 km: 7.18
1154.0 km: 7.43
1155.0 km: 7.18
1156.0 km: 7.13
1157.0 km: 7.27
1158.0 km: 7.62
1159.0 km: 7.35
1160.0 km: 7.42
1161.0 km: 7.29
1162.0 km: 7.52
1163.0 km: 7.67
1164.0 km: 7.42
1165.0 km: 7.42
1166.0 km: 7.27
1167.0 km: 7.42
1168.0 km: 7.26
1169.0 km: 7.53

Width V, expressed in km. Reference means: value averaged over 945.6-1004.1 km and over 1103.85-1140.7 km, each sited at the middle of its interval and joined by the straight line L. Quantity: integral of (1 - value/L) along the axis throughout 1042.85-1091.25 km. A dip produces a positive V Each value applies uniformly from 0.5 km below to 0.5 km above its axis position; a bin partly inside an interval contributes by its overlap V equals 2.5 km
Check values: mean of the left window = 9.89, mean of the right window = 6.83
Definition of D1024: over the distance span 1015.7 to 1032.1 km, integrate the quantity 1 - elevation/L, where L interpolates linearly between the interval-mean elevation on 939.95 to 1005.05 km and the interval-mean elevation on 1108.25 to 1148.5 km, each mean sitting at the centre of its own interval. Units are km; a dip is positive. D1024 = 3.6 km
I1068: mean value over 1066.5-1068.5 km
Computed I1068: 7.4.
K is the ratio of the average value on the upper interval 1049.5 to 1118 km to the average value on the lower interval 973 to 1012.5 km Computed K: 0.78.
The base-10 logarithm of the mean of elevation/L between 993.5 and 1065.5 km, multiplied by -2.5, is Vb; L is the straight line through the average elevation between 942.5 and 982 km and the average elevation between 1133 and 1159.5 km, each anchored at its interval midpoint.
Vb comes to 0.185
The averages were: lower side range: 9.63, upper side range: 7.19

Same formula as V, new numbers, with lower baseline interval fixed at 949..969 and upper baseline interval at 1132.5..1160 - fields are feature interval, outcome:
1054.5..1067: 1.4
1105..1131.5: 3.1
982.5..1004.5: -3.0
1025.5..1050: 4.5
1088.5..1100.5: -0.2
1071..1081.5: 0.2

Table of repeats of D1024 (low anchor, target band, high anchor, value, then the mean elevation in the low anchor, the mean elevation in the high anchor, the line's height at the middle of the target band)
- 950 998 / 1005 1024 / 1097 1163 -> 4.3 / 10.1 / 7.09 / 9.34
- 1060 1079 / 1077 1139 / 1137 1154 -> 0.6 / 7.67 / 7.12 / 7.39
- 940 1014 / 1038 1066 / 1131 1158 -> 4.5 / 9.47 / 7.18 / 8.45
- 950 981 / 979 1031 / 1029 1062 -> -1.2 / 9.83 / 6.93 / 8.4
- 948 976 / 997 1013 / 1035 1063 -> 0.2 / 9.58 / 7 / 8.31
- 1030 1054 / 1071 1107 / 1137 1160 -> -4.9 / 6.88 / 7.18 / 7.01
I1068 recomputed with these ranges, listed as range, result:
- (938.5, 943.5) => 8.33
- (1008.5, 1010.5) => 7.47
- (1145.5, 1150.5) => 7.18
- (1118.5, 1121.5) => 5.77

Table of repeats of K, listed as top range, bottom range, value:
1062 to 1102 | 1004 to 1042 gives 1.12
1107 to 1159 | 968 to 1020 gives 0.73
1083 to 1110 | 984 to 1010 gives 0.83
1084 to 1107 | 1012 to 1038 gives 1.16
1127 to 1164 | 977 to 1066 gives 0.89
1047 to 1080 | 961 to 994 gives 0.70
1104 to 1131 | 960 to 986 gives 0.64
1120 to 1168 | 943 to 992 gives 0.70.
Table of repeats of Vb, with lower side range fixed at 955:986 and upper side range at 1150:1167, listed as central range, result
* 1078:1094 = 0.070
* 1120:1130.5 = 0.328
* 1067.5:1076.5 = 0.113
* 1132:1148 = 0.071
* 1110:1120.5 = 0.164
